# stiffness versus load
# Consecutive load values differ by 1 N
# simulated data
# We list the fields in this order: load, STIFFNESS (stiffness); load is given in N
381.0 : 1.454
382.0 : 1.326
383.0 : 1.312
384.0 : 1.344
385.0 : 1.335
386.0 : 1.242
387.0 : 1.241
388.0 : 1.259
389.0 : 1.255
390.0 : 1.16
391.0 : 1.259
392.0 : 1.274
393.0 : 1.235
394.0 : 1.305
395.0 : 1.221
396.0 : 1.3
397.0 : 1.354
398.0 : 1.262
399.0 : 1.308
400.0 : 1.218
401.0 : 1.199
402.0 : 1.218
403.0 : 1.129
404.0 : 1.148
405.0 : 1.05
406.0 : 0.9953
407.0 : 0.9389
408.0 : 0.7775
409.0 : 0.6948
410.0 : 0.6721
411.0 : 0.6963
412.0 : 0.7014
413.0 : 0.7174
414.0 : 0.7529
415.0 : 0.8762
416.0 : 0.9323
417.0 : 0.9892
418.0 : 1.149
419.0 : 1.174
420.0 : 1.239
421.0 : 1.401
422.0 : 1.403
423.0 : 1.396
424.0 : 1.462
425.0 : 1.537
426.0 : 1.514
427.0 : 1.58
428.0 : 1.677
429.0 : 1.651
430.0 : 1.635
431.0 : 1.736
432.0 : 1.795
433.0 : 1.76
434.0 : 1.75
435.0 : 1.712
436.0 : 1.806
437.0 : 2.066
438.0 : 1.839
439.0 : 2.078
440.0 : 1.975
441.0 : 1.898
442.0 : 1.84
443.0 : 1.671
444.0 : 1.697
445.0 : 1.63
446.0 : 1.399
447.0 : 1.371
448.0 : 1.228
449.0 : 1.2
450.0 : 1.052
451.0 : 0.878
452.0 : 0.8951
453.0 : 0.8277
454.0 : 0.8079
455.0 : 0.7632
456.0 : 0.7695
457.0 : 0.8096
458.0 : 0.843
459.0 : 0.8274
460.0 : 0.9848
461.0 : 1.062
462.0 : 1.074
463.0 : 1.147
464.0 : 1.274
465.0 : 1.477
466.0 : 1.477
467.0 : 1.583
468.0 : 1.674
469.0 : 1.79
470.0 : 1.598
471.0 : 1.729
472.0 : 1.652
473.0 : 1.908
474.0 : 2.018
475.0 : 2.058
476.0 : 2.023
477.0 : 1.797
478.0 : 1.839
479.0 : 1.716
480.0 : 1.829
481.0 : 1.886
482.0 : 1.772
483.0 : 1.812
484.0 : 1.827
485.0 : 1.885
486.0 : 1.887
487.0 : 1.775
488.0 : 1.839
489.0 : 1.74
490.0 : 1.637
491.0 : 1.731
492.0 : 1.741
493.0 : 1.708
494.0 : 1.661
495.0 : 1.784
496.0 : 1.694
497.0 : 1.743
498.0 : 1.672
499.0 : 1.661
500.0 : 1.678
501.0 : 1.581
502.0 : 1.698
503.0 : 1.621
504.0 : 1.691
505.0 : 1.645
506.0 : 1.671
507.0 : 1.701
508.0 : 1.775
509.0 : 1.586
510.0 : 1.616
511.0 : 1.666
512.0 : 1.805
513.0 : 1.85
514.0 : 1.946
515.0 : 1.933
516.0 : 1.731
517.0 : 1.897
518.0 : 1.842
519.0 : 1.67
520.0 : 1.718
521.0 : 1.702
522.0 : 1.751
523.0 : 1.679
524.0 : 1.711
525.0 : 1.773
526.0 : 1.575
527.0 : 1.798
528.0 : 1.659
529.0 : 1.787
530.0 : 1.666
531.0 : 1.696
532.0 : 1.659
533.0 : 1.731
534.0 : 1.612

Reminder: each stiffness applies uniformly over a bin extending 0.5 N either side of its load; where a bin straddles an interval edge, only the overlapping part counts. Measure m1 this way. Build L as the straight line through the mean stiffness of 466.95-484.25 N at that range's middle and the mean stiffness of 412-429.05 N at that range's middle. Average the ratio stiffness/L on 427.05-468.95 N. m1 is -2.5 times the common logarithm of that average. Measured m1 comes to 0.06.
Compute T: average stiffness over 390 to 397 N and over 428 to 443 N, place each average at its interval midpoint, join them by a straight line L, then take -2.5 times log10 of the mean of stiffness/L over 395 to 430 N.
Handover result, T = 0.29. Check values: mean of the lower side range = 1.26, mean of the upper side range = 1.81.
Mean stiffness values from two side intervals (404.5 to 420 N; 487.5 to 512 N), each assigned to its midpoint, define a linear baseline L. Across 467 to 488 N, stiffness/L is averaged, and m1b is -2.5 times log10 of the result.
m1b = -0.22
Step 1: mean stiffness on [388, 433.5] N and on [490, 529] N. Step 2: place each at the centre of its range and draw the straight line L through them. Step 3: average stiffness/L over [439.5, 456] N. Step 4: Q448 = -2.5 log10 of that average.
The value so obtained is 0.08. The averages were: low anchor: 1.22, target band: 1.3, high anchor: 1.72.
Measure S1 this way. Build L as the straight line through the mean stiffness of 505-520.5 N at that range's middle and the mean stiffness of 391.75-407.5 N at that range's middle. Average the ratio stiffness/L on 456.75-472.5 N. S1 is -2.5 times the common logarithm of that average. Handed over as 0.155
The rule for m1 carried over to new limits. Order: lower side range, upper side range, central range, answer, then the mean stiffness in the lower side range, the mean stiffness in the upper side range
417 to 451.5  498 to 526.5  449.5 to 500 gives 0.09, 1.56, 1.72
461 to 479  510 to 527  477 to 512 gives -0.02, 1.64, 1.76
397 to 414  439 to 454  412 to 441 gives -0.21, 0.987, 1.4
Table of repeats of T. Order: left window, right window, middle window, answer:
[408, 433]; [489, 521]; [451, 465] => 0.46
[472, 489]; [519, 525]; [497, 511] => 0.07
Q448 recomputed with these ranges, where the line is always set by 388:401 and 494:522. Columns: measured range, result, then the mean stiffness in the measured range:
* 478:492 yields -0.10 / 1.79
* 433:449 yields -0.18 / 1.71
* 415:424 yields 0.13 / 1.21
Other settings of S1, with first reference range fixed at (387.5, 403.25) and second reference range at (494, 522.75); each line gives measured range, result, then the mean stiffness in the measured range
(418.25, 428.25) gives -0.045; 1.43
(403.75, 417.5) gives 0.474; 0.848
